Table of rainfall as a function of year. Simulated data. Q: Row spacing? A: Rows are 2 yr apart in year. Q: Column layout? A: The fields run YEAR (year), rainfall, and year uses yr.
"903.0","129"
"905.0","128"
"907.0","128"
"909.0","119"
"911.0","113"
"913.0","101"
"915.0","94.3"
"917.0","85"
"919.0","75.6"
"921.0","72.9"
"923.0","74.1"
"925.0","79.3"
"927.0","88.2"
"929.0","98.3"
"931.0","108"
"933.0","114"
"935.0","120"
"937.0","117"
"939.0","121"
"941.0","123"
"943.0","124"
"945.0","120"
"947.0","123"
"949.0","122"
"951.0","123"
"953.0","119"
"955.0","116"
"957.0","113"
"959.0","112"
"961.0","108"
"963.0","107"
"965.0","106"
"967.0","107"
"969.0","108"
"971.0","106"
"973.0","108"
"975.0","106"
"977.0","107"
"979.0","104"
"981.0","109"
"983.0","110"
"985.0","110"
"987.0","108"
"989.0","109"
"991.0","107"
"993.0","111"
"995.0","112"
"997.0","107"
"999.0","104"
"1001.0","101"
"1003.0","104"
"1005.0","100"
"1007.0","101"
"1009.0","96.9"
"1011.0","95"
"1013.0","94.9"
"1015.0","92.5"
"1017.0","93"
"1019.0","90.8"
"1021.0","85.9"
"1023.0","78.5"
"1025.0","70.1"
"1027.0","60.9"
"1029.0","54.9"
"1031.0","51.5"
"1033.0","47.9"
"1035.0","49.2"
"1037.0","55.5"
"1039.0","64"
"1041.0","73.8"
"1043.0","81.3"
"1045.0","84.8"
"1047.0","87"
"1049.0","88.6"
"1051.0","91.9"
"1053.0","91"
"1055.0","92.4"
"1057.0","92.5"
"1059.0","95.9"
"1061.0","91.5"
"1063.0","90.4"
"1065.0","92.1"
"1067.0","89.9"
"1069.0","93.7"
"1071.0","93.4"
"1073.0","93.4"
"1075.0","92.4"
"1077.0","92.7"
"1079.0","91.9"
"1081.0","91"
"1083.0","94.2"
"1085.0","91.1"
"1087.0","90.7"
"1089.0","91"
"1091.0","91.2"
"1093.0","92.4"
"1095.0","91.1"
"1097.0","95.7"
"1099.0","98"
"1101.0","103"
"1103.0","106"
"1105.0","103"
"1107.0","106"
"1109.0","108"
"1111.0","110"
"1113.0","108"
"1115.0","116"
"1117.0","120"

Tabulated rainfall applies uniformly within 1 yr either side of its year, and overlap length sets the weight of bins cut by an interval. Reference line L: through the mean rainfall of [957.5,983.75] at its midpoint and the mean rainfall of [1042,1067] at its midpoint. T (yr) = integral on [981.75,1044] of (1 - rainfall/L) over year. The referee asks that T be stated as 7.2 yr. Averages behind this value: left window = 108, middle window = 87.8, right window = 89.9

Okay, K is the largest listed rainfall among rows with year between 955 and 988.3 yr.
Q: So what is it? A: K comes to 116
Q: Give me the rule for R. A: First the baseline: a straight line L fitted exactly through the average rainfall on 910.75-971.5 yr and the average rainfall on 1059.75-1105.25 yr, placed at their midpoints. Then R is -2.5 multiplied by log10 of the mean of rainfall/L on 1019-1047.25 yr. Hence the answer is 0.40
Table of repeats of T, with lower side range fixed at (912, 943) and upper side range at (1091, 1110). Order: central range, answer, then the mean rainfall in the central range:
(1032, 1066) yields 6.5 yr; 80.6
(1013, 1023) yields 1.0 yr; 89.8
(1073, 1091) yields 1.4 yr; 91.9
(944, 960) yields -3.1 yr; 118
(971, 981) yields -0.7 yr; 106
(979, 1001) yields -2.0 yr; 108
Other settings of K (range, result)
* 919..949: 124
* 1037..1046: 84.8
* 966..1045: 112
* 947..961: 123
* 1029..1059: 95.9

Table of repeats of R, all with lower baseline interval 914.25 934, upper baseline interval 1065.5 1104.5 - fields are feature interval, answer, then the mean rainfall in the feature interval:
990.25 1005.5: -0.16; 106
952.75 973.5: -0.21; 110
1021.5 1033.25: 0.42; 62.5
